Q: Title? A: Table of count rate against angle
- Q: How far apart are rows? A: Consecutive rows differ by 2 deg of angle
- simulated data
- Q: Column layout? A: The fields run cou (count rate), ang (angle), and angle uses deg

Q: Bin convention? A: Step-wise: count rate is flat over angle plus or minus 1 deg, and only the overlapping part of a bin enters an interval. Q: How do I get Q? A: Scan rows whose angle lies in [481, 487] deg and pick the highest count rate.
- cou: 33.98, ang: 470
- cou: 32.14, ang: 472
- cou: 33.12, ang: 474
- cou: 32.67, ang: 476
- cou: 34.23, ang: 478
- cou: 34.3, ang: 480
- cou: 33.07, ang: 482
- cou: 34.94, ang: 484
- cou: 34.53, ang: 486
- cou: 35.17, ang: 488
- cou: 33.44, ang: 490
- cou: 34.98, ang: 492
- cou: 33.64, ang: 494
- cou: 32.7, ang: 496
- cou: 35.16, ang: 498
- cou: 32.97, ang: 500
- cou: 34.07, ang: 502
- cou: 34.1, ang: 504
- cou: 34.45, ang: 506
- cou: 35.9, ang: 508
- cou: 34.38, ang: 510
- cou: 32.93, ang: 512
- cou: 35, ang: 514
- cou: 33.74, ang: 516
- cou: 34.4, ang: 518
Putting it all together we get 34.94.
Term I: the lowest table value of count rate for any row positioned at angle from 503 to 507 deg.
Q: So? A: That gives 34.1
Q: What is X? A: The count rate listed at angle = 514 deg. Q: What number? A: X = 35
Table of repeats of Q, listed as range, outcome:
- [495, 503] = 35.16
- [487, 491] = 35.17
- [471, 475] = 33.12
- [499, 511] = 35.9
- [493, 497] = 33.64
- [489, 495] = 34.98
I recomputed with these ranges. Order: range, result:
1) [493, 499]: 32.7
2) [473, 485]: 32.67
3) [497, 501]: 32.97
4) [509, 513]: 32.93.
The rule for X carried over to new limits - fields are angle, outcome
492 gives 34.98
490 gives 33.44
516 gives 33.74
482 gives 33.07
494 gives 33.64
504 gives 34.1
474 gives 33.12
